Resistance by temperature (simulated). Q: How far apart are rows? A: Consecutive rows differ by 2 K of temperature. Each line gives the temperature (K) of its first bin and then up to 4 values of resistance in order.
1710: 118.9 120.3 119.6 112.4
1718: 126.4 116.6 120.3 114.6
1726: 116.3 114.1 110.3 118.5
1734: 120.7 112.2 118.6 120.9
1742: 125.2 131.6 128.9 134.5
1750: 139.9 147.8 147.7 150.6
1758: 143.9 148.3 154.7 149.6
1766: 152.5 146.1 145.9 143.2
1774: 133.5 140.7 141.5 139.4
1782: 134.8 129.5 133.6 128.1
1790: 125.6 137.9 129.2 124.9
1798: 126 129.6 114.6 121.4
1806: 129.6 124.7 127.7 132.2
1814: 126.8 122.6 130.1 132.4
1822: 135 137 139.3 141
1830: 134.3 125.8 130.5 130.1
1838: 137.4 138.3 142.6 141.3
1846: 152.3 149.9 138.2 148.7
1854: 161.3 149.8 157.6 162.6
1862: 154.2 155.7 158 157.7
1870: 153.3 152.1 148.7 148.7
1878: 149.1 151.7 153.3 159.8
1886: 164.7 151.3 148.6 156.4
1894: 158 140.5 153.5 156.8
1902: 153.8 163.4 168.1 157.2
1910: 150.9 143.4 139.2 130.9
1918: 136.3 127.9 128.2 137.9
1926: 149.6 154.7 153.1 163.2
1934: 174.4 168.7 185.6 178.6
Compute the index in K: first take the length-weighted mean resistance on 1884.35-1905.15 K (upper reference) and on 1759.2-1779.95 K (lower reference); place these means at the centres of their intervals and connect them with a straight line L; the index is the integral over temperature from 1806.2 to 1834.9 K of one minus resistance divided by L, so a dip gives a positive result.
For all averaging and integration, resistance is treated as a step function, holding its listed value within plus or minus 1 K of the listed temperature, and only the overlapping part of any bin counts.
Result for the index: 3.44 K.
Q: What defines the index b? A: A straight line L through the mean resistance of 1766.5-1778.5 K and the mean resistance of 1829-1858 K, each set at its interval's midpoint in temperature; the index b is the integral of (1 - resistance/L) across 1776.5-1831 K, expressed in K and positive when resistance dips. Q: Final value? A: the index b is 4.4 K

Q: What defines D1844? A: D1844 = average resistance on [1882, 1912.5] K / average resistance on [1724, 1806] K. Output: 1.17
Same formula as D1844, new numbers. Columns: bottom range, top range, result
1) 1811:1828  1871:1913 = 1.16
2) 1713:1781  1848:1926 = 1.14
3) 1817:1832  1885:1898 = 1.14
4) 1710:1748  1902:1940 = 1.27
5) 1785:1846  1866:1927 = 1.14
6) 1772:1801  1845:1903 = 1.15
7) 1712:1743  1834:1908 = 1.29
